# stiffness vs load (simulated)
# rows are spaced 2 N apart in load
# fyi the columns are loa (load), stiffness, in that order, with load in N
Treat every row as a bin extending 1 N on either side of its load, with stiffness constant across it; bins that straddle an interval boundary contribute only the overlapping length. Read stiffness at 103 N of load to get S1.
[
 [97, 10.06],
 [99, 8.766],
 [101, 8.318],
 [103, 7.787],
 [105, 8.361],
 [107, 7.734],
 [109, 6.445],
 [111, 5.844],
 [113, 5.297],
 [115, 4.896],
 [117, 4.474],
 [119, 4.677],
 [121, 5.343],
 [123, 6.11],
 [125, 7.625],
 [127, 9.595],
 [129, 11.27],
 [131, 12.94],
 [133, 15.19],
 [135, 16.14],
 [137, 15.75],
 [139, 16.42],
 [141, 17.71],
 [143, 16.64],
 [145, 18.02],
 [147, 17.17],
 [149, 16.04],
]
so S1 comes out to 7.787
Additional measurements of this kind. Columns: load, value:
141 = 17.71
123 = 6.11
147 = 17.17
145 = 18.02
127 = 9.595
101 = 8.318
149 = 16.04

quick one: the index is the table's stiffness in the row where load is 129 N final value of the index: 11.27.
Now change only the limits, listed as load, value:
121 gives 5.343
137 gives 15.75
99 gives 8.766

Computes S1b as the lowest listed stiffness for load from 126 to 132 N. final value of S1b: 9.595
